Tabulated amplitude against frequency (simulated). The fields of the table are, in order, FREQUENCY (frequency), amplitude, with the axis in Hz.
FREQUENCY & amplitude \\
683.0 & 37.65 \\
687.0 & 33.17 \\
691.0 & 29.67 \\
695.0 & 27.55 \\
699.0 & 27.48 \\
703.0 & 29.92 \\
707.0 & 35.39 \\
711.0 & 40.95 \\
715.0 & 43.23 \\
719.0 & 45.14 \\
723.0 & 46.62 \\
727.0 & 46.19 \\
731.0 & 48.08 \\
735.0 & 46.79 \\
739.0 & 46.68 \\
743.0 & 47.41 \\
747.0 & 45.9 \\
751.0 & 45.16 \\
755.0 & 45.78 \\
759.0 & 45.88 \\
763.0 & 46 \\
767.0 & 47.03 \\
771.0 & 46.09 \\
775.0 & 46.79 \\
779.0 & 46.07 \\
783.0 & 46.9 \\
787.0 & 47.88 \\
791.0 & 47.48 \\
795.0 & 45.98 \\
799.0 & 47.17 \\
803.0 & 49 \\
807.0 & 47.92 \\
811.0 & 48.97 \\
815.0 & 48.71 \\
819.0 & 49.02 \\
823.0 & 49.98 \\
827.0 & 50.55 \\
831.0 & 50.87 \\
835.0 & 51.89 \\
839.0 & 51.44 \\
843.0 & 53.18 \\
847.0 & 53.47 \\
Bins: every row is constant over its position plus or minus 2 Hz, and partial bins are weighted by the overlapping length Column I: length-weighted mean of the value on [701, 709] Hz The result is 32.7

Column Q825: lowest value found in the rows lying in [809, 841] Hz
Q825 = 48.71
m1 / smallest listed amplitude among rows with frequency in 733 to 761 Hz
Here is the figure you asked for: 45.16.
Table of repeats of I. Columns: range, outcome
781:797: 47.1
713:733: 45.9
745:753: 45.5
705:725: 42.3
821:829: 50.3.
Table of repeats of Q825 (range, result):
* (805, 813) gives 47.92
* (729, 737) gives 46.79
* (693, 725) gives 27.48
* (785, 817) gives 45.98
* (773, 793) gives 46.07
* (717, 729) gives 45.14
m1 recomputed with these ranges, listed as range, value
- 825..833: 50.55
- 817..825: 49.02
